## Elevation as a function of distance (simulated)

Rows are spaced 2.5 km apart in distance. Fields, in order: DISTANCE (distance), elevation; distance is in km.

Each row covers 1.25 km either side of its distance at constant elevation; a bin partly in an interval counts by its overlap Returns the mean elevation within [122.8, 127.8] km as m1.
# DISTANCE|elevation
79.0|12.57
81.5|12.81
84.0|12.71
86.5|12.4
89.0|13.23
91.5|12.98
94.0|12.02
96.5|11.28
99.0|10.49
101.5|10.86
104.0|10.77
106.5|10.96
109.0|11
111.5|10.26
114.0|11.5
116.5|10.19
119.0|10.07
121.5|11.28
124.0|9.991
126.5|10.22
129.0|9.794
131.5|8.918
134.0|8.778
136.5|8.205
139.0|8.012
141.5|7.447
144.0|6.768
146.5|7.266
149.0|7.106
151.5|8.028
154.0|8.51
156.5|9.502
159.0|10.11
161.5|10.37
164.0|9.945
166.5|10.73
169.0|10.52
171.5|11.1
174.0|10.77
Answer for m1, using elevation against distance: 10.1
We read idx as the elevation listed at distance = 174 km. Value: 10.77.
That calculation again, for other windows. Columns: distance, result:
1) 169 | 10.52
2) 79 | 12.57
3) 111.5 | 10.26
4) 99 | 10.49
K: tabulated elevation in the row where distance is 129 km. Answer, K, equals 9.794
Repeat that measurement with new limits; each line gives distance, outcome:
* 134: 8.778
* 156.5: 9.502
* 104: 10.77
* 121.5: 11.28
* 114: 11.5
